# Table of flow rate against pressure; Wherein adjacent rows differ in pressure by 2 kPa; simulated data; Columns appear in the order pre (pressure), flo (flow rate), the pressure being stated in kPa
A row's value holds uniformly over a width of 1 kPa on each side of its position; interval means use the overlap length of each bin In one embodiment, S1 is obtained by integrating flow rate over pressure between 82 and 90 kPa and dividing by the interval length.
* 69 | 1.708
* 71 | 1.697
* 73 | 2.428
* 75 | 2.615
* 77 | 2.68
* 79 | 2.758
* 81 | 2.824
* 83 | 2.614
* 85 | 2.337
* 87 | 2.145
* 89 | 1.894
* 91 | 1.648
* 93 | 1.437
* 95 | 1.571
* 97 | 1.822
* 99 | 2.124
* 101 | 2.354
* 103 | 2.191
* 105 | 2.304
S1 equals 2.25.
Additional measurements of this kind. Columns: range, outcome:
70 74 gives 2.06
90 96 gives 1.55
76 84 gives 2.72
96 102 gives 2.1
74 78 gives 2.65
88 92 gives 1.77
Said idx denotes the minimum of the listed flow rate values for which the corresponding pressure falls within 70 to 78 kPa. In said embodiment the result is 1.697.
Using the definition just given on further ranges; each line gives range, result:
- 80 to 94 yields 1.437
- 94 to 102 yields 1.571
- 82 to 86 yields 2.337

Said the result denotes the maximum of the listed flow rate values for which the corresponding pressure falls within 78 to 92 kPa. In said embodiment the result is 2.824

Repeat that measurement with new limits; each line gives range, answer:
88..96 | 1.894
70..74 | 2.428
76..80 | 2.758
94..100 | 2.124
